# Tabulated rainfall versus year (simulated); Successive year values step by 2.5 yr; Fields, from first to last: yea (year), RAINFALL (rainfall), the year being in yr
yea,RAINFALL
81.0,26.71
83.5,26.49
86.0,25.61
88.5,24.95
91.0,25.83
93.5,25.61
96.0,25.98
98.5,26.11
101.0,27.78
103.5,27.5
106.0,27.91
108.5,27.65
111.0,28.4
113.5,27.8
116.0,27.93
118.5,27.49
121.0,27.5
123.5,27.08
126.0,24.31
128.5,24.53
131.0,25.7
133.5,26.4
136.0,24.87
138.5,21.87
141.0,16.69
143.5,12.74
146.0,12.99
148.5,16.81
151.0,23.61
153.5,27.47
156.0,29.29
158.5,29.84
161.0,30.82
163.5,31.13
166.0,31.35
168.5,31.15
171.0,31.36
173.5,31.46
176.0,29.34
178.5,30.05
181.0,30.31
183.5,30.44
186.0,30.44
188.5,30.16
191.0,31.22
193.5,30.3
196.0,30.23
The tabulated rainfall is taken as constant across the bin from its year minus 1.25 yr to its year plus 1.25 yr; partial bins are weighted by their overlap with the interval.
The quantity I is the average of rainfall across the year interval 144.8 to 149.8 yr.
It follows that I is 15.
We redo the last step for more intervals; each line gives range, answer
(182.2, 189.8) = 30.4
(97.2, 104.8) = 27.1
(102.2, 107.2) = 27.7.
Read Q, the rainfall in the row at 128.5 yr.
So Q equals 24.53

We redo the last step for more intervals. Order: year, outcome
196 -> 30.23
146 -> 12.99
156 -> 29.29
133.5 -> 26.4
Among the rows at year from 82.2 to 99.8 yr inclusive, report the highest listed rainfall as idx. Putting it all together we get 26.49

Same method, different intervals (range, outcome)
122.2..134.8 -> 27.08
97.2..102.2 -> 27.78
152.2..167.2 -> 31.35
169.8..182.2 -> 31.46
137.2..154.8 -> 27.47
